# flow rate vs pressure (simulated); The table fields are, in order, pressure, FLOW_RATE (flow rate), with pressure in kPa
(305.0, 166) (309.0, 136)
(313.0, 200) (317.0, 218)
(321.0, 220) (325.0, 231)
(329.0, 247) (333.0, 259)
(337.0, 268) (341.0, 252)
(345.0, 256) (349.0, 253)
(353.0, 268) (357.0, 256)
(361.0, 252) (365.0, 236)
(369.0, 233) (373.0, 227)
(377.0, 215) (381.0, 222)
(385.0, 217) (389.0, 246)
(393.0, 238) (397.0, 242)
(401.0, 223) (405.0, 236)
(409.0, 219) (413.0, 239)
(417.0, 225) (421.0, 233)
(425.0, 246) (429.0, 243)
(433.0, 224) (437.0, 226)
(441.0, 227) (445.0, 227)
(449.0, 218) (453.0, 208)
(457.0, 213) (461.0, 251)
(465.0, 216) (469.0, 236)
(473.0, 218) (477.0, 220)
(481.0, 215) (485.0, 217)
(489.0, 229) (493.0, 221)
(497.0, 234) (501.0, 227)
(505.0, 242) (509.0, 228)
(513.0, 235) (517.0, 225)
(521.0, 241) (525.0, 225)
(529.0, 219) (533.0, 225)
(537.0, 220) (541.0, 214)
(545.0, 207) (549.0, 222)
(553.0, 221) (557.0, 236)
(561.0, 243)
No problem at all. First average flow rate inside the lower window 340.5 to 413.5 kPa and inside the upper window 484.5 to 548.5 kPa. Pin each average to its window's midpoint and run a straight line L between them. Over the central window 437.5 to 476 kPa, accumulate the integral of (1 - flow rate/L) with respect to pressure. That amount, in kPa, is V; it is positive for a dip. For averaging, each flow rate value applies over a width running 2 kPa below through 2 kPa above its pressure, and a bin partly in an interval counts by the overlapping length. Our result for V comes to 1.2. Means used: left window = 238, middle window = 224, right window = 226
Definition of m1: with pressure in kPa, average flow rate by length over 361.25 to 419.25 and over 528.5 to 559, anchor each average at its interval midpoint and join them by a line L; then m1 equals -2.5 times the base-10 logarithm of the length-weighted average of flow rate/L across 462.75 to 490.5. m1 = 0.02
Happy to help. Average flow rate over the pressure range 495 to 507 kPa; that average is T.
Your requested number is 234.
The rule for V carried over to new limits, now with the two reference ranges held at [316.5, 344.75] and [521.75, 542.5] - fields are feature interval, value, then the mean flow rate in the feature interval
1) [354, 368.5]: -0.4 kPa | 248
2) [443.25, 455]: 0.7 kPa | 217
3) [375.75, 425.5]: 1.2 kPa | 231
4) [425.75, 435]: -0.1 kPa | 235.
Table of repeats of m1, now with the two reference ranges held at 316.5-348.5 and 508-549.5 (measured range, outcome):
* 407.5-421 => 0.04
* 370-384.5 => 0.09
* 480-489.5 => 0.04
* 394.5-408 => 0.02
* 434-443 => 0.04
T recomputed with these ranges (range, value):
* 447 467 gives 221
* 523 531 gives 222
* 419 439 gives 234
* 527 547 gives 217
